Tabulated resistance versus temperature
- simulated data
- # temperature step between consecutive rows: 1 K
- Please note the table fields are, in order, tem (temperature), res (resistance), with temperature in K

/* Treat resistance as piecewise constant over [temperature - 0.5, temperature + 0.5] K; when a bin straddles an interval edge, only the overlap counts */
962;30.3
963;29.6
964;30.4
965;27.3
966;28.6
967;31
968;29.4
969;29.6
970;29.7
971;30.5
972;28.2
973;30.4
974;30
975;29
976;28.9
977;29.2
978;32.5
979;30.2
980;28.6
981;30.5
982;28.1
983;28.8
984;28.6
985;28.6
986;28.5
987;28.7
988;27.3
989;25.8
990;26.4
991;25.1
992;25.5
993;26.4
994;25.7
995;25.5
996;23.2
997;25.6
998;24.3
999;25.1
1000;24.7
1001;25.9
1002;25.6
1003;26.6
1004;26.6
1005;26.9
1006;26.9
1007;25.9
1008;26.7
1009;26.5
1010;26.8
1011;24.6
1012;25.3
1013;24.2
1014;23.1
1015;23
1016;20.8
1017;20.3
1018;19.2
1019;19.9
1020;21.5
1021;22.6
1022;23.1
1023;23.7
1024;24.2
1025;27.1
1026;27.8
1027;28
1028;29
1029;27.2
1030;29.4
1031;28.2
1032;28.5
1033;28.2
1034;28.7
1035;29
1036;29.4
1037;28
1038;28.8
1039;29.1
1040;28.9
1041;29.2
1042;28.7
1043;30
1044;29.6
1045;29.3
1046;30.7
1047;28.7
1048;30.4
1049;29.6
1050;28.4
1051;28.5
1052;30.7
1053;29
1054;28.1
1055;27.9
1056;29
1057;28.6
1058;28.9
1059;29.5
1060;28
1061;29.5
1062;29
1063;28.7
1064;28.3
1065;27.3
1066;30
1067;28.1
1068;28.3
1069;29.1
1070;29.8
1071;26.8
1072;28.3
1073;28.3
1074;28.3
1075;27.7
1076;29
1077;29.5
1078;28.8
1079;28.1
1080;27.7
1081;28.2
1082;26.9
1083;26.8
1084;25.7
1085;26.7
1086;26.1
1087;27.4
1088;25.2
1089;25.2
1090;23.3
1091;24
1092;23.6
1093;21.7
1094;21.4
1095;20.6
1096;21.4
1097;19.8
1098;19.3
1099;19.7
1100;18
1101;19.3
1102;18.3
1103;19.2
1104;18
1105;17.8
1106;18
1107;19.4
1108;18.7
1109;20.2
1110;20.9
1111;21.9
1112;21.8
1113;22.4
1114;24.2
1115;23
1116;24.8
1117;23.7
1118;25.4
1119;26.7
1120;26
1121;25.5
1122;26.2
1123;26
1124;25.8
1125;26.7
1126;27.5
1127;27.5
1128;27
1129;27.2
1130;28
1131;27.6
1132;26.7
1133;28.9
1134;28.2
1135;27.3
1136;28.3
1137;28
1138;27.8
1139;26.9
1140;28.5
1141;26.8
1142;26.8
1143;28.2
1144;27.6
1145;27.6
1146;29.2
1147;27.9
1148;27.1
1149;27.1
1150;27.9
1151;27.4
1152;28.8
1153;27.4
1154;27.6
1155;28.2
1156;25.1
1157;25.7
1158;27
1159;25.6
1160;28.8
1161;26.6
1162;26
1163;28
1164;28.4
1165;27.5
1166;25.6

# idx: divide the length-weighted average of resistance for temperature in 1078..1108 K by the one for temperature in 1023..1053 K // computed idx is 0.79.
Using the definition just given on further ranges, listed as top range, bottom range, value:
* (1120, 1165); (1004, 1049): 1.03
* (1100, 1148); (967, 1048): 0.92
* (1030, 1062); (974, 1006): 1.07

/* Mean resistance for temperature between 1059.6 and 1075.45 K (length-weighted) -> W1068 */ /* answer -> 28.5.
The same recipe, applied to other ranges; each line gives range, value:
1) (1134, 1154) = 27.7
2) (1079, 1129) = 23.4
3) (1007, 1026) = 23.7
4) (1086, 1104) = 21.6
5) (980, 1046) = 26.4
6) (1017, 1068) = 27.8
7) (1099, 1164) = 25.3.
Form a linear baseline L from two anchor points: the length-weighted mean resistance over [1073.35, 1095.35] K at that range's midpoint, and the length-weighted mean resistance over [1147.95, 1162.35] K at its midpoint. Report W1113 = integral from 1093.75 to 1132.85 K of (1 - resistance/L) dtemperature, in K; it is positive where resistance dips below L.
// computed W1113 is 5.3 K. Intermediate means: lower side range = 26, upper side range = 27.1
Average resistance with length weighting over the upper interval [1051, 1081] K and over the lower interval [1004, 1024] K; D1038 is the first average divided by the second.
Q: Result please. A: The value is 1.20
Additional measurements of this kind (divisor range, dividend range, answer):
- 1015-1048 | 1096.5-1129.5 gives 0.84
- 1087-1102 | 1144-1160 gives 1.26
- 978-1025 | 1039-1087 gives 1.12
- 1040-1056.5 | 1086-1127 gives 0.77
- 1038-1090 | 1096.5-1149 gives 0.86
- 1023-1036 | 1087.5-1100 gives 0.79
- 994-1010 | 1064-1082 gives 1.10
